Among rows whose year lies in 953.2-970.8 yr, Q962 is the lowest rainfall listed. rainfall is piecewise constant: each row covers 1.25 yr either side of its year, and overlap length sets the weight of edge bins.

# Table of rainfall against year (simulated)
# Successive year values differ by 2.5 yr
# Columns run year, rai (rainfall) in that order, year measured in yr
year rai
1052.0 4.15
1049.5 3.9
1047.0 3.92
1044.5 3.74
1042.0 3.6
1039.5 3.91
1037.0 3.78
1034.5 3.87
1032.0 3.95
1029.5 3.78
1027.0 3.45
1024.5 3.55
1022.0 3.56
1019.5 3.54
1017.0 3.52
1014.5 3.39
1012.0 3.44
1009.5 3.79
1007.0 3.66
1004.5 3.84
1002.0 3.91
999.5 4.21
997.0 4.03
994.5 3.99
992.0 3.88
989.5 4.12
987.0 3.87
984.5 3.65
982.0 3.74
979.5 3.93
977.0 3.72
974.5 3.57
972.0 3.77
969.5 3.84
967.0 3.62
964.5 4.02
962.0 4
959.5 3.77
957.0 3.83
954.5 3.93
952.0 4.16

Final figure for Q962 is 3.62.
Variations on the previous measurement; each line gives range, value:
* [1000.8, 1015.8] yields 3.39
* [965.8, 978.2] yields 3.57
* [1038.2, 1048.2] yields 3.6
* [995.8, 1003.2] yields 3.91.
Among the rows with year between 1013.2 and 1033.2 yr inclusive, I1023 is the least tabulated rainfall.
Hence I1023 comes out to 3.39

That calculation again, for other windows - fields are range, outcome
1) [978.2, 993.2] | 3.65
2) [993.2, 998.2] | 3.99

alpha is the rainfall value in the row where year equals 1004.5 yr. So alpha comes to 3.84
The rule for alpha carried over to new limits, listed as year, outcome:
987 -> 3.87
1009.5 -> 3.79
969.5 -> 3.84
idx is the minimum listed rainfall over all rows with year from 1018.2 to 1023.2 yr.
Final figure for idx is 3.54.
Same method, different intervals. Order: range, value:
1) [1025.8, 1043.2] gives 3.45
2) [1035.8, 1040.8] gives 3.78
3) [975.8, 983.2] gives 3.72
